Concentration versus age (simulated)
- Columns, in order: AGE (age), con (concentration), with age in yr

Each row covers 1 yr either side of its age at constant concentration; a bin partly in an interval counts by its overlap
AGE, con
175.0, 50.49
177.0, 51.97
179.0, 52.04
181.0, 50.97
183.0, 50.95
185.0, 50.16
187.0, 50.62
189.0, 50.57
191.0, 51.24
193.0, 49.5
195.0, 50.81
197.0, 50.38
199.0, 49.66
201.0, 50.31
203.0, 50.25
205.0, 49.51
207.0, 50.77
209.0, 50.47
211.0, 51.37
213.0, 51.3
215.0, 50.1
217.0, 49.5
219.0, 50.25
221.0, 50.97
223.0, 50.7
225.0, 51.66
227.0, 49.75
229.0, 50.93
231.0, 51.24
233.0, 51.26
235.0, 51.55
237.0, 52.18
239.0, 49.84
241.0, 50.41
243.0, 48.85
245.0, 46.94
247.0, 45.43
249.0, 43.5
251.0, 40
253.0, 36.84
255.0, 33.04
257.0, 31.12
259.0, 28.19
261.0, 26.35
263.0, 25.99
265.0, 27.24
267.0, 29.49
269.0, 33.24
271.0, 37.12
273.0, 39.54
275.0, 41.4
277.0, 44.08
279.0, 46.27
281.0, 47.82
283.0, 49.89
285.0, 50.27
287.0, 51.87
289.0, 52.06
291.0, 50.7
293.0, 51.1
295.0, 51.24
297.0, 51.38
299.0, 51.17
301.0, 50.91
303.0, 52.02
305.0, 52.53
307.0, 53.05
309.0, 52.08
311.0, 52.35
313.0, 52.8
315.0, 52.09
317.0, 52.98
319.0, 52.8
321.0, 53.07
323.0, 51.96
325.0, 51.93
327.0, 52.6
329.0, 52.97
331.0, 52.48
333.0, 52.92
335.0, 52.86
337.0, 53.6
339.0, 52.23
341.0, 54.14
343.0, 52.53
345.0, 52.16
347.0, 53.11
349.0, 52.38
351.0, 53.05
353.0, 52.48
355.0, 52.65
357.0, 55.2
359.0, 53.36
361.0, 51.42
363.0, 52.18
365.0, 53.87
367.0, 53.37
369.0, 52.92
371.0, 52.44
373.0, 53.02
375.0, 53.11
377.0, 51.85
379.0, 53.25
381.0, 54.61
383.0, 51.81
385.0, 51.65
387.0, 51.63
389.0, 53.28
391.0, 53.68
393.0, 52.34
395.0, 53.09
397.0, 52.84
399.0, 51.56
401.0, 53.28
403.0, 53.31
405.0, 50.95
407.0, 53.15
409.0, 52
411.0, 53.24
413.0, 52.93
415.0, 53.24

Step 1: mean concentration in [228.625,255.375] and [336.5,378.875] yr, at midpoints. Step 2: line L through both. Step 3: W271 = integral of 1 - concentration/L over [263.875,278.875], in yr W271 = 3.67 yr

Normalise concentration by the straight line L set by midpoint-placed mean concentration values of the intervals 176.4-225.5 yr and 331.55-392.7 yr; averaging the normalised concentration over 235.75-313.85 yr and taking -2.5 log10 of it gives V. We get 0.17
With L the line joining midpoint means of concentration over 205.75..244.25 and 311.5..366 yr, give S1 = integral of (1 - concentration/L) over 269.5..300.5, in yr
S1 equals 2.5 yr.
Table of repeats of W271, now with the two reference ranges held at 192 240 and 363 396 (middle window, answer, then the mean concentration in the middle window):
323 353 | -0.3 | 52.7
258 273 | 6.1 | 30.3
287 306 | 0.1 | 51.5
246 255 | 1.9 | 40.5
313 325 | -0.1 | 52.5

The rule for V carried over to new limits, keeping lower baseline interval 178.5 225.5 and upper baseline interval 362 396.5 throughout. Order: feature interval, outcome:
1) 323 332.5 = -0.01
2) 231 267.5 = 0.26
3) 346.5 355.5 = -0.01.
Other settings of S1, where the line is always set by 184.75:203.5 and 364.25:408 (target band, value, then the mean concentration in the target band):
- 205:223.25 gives 0.0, 50.5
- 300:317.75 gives -0.2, 52.3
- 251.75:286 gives 9.6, 37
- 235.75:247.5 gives 0.4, 49.1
